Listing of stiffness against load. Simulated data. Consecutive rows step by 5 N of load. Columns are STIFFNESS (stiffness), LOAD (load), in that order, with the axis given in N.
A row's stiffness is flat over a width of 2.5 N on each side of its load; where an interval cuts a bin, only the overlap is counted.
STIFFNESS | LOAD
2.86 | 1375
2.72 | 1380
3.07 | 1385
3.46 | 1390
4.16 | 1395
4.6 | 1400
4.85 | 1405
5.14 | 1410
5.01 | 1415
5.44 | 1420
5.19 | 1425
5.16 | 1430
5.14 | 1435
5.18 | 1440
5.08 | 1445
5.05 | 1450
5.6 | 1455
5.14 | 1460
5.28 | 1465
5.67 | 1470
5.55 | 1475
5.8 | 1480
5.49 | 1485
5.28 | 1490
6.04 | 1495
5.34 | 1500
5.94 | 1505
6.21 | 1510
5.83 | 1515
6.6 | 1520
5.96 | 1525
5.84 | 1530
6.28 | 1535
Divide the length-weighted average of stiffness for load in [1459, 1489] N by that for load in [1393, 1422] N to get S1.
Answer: 1.1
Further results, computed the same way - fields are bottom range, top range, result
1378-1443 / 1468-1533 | 1.27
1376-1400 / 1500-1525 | 1.75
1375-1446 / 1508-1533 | 1.35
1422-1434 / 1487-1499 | 1.08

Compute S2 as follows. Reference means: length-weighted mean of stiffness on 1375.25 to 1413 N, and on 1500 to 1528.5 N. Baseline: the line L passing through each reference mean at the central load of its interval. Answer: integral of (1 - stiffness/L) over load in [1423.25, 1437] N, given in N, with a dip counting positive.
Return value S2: -1.8 N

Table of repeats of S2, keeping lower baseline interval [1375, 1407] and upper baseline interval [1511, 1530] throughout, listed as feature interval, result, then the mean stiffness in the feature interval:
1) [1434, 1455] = -2.1 N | 5.17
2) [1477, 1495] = -0.4 N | 5.6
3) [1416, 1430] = -3.1 N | 5.25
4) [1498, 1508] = 0.2 N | 5.68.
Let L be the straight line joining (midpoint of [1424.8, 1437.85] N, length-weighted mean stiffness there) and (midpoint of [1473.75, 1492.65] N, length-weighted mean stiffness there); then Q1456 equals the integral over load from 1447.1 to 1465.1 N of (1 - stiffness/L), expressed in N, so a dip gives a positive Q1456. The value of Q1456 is 0.26 N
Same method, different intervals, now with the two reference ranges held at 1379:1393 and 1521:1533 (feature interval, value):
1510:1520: -0.62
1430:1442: -2.87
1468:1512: -3.74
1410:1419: -3.34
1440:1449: -1.59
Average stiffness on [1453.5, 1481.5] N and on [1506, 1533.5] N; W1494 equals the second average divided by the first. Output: 1.1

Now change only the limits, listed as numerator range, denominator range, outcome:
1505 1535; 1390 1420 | 1.30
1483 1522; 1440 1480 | 1.09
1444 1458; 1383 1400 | 1.41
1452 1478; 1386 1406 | 1.32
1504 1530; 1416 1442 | 1.17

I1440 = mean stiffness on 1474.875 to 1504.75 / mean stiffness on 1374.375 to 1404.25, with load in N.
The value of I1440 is 1.56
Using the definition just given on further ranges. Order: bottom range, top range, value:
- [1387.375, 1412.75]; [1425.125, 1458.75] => 1.17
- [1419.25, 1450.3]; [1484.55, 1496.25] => 1.08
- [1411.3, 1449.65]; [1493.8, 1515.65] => 1.14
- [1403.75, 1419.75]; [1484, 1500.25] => 1.10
